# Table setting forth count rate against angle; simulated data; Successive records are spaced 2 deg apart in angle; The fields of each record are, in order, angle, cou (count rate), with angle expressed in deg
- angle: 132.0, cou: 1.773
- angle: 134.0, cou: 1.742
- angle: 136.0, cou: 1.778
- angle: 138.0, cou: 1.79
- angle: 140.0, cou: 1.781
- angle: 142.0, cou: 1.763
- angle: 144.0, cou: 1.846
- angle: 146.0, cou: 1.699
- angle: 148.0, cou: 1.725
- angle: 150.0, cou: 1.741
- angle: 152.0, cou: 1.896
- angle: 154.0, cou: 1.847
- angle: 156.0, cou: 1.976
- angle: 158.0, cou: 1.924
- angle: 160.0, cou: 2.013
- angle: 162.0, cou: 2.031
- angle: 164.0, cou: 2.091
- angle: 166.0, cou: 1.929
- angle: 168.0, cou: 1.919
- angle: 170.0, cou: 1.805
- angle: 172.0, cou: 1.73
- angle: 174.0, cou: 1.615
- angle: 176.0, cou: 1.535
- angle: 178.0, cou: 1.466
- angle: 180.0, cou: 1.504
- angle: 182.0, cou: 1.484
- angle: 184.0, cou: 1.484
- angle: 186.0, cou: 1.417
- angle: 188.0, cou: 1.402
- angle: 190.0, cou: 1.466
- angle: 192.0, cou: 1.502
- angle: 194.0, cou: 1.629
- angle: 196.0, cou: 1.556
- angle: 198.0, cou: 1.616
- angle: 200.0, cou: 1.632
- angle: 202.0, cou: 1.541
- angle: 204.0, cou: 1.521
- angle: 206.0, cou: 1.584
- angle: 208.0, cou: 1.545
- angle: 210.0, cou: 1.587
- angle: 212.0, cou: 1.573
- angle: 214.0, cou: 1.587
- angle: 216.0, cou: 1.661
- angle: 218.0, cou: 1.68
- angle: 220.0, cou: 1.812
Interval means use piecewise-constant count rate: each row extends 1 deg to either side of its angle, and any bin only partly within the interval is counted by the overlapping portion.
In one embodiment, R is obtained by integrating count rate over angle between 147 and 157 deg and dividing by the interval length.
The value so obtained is 1.84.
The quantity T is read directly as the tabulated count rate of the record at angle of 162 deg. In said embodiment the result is 2.031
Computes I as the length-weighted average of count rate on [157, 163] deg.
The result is 1.99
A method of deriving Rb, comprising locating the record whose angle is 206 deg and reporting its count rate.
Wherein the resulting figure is 1.584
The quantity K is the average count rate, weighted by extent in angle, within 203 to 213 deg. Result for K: 1.56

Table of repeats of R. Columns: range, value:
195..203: 1.59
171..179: 1.59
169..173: 1.77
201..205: 1.53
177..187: 1.47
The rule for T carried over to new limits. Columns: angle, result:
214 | 1.587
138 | 1.79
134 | 1.742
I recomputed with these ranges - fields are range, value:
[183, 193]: 1.45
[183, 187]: 1.45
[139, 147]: 1.77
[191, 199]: 1.58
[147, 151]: 1.73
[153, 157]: 1.91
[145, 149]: 1.71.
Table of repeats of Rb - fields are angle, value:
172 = 1.73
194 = 1.629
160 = 2.013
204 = 1.521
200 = 1.632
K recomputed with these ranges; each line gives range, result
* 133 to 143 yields 1.77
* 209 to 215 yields 1.58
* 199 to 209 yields 1.56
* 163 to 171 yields 1.94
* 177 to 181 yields 1.48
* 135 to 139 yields 1.78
